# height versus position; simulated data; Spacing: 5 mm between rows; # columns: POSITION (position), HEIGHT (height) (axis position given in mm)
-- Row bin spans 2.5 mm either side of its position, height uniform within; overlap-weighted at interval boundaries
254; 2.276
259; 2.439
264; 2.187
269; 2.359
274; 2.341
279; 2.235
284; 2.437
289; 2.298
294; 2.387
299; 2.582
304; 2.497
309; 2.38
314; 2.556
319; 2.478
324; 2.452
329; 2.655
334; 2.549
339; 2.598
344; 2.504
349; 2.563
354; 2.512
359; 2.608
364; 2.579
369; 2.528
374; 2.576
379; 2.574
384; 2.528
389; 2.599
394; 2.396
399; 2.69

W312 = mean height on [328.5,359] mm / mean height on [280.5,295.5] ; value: 1.08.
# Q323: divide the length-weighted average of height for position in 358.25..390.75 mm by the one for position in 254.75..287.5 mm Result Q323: 1.1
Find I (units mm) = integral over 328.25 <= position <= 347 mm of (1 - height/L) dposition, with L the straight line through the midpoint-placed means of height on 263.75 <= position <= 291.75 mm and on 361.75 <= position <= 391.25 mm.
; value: -0.8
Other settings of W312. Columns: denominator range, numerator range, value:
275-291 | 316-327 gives 1.07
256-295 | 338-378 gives 1.10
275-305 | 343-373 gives 1.06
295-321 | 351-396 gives 1.02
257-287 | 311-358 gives 1.09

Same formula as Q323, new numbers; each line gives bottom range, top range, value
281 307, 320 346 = 1.05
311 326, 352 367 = 1.03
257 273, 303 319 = 1.06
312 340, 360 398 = 1.00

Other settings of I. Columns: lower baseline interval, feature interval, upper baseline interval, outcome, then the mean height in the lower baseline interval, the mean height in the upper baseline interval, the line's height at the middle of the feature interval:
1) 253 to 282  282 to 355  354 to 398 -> -2.20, 2.31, 2.55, 2.42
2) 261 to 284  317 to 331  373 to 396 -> -0.68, 2.3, 2.53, 2.41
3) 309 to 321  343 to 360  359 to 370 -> 0.02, 2.49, 2.57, 2.55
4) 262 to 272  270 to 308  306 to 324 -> -0.43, 2.28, 2.47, 2.37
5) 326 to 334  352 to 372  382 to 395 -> 0.01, 2.61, 2.52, 2.56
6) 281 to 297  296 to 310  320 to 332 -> -0.31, 2.38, 2.54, 2.44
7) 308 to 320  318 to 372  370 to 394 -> -0.81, 2.48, 2.55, 2.51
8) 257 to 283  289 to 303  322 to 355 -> -0.27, 2.32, 2.55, 2.41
